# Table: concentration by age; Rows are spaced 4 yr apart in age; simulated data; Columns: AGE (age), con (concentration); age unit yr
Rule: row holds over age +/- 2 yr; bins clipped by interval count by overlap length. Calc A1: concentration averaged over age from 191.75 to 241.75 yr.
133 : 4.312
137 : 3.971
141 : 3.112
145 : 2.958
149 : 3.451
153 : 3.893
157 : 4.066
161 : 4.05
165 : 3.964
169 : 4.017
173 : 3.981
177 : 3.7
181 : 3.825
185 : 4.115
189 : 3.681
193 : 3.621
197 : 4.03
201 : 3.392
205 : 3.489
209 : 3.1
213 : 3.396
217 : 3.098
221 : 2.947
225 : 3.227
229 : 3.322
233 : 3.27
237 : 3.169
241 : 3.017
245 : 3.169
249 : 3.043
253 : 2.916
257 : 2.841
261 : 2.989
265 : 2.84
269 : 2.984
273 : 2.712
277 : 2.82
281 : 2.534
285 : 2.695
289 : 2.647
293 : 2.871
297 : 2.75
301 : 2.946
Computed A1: 3.32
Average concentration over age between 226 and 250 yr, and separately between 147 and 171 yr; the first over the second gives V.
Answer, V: 0.81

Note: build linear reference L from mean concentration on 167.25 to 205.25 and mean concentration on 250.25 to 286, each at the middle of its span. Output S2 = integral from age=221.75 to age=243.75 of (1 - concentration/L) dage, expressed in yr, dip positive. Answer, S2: 0.4 yr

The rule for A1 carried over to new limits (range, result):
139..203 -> 3.74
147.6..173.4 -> 3.92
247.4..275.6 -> 2.9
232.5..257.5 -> 3.06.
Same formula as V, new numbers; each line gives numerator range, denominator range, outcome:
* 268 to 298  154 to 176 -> 0.69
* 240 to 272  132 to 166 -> 0.79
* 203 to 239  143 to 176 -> 0.85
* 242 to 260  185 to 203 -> 0.80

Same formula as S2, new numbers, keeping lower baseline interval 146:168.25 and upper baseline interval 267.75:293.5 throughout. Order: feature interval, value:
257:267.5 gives 0.00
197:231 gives 0.49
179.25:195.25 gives -1.04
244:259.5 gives 0.10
